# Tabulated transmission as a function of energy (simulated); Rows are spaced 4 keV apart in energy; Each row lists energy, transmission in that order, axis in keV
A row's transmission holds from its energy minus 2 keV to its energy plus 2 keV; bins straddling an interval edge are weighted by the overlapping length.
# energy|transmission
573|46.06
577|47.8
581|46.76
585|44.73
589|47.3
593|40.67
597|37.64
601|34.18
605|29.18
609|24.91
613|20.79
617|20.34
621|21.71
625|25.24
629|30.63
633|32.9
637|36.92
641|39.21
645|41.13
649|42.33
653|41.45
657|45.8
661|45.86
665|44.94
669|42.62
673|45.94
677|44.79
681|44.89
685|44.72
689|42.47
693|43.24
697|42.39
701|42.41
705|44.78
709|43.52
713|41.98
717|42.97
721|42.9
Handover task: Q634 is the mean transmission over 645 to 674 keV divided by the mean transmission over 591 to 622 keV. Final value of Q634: 1.5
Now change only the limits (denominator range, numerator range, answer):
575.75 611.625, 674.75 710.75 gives 1.13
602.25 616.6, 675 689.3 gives 1.78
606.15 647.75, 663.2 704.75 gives 1.48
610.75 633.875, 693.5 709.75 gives 1.74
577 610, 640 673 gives 1.10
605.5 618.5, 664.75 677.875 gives 1.94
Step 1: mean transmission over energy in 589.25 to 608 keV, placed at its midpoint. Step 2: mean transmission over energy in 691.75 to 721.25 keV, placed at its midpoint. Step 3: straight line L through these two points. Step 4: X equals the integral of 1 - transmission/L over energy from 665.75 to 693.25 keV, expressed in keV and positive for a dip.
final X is -2.0 keV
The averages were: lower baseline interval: 36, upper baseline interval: 43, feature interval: 44.2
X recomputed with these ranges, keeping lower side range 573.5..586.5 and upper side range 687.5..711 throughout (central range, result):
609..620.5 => 6.1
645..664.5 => 0.3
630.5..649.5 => 2.9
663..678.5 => -0.2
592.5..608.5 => 4.2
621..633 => 4.6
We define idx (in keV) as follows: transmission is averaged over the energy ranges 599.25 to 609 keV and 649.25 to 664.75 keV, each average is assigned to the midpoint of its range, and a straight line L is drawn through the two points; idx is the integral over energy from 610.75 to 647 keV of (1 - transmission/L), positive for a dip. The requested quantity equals 7.2 keV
